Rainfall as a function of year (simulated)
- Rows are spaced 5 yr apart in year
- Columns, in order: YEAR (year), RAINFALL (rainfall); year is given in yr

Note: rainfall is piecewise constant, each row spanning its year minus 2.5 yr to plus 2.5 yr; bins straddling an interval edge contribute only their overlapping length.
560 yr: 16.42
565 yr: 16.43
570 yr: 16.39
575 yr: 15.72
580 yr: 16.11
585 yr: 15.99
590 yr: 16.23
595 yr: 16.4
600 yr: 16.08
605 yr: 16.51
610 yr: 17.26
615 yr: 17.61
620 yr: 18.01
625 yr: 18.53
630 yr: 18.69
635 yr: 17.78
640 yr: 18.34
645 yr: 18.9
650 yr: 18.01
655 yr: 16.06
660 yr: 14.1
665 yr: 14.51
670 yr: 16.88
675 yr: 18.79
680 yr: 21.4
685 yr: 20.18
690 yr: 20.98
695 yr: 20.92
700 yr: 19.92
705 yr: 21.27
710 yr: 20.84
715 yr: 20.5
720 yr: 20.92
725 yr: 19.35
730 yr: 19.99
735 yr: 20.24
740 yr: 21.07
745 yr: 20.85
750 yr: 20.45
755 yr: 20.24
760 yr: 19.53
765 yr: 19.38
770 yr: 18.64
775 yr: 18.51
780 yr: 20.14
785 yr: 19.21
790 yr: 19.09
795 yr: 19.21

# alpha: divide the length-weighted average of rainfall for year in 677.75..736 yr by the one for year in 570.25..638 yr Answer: 1.21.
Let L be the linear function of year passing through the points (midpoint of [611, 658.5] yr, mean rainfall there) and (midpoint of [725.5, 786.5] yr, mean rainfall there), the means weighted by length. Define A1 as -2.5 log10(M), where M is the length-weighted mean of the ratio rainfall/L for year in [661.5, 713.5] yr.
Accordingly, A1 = -0.04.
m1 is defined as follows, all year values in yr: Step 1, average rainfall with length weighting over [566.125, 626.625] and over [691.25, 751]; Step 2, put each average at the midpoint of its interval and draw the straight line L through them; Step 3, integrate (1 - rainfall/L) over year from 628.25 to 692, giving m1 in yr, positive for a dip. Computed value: 2.22 yr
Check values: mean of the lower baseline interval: 16.7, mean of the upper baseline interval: 20.5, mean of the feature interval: 18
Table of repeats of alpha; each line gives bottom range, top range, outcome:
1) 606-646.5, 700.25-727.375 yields 1.14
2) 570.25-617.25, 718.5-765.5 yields 1.23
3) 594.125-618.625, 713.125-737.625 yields 1.20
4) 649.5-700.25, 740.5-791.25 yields 1.08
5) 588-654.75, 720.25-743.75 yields 1.16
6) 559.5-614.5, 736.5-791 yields 1.21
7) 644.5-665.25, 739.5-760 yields 1.26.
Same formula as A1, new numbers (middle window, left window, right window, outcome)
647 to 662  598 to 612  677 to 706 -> 0.17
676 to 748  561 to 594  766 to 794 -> -0.14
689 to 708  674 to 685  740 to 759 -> -0.02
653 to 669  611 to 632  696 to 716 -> 0.27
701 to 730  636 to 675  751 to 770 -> -0.11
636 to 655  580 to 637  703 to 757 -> 0.01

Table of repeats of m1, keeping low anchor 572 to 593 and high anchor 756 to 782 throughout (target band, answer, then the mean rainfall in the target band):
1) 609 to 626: -1.2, 17.8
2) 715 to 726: -1.1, 20.3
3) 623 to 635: -1.1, 18.4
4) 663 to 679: 0.3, 17.2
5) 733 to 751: -1.8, 20.7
